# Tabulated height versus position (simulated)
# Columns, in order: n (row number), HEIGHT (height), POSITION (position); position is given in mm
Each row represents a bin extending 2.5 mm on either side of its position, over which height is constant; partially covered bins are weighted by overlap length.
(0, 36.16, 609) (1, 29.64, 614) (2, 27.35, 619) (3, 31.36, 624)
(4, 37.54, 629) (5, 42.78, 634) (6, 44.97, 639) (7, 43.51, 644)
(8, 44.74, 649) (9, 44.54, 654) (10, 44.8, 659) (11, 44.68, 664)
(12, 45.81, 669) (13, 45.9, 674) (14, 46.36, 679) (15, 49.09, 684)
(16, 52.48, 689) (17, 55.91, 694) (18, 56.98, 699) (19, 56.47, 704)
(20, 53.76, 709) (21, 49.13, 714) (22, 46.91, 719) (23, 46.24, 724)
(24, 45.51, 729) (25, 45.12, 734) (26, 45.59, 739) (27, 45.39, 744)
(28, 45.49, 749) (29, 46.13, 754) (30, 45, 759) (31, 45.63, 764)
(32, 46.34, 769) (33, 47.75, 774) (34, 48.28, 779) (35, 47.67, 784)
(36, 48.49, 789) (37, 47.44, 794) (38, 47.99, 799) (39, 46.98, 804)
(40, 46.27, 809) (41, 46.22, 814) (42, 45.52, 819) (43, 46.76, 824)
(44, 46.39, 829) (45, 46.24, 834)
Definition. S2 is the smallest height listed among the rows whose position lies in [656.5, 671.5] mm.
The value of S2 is 44.68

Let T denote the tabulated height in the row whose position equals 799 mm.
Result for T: 47.99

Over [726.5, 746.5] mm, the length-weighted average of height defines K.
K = 45.4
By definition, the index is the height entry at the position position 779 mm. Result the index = 48.28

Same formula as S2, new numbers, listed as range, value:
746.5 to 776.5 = 45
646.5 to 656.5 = 44.54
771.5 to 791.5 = 47.67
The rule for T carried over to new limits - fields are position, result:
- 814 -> 46.22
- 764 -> 45.63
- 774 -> 47.75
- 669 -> 45.81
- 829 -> 46.39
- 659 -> 44.8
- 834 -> 46.24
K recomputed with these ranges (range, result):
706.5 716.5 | 51.4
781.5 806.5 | 47.7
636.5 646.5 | 44.2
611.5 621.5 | 28.5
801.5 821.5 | 46.2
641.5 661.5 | 44.4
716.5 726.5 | 46.6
